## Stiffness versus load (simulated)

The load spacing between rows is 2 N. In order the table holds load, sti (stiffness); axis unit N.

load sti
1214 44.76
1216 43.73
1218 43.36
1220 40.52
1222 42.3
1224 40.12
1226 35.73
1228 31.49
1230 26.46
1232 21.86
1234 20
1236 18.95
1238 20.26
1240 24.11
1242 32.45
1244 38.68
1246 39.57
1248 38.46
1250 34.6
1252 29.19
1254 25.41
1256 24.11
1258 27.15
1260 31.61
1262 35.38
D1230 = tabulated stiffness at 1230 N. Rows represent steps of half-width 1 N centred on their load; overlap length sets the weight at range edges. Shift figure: 26.46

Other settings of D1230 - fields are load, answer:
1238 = 20.26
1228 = 31.49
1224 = 40.12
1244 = 38.68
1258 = 27.15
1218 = 43.36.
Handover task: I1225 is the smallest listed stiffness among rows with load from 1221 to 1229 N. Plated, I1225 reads 31.49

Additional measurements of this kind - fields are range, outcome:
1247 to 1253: 29.19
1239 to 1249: 24.11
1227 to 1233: 21.86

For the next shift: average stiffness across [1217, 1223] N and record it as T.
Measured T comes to 42.1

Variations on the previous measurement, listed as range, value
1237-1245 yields 28.9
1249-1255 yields 29.7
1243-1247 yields 39.1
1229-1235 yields 22.8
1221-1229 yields 37.4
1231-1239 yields 20.3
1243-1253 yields 36.1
